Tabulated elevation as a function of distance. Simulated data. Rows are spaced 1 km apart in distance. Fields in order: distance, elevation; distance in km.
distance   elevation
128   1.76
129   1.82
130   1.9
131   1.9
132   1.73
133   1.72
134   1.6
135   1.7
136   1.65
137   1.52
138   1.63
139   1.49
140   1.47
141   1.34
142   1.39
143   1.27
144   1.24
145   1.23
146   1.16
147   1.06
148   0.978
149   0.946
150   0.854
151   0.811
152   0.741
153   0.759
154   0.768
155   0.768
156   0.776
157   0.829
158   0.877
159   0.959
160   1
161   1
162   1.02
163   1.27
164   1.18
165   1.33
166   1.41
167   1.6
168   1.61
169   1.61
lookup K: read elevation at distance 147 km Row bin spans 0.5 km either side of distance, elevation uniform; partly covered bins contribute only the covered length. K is 1.06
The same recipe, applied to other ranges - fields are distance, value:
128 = 1.76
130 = 1.9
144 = 1.24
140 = 1.47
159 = 0.959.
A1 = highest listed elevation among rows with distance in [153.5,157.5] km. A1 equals 0.829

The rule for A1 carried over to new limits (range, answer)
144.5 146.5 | 1.23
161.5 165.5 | 1.33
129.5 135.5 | 1.9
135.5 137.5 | 1.65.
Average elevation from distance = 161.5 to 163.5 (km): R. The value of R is 1.15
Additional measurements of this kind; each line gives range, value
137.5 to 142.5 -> 1.46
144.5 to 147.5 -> 1.15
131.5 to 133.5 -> 1.73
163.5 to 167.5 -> 1.38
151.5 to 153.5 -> 0.75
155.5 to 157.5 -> 0.802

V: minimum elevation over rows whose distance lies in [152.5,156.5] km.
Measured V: 0.759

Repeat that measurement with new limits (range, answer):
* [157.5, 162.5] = 0.877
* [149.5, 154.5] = 0.741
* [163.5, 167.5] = 1.18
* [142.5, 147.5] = 1.06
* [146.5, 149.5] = 0.946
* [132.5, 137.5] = 1.52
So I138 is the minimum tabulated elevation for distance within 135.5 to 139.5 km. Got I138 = 1.49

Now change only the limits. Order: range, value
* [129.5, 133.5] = 1.72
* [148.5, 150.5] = 0.854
